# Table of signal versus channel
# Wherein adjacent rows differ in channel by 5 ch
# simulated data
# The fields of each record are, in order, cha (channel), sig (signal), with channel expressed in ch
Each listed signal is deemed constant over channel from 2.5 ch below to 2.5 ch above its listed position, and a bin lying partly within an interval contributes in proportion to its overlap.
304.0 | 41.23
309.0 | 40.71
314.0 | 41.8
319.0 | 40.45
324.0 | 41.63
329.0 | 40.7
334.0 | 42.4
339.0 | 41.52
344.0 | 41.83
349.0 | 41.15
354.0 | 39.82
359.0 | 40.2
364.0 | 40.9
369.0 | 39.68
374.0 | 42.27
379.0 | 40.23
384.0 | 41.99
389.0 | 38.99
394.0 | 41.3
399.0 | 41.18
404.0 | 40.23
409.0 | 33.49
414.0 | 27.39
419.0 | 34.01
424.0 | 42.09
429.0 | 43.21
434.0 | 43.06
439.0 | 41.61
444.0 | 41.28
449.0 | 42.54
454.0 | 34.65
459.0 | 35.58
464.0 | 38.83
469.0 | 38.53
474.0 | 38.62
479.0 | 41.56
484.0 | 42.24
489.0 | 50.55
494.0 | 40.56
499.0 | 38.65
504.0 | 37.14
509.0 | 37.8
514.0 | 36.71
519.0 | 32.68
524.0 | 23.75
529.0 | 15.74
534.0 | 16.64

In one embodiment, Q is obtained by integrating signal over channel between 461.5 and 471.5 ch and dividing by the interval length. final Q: 38.7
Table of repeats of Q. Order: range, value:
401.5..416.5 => 33.7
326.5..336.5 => 41.5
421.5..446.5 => 42.2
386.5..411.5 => 39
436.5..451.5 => 41.8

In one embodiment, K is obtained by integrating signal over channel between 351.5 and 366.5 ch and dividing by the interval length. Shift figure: 40.3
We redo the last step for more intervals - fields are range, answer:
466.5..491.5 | 42.3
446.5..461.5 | 37.6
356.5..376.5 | 40.8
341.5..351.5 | 41.5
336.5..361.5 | 40.9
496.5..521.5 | 36.6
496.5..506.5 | 37.9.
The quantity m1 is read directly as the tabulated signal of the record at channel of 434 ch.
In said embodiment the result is 43.06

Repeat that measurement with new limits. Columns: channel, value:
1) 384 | 41.99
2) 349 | 41.15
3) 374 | 42.27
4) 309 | 40.71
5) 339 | 41.52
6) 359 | 40.2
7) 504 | 37.14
